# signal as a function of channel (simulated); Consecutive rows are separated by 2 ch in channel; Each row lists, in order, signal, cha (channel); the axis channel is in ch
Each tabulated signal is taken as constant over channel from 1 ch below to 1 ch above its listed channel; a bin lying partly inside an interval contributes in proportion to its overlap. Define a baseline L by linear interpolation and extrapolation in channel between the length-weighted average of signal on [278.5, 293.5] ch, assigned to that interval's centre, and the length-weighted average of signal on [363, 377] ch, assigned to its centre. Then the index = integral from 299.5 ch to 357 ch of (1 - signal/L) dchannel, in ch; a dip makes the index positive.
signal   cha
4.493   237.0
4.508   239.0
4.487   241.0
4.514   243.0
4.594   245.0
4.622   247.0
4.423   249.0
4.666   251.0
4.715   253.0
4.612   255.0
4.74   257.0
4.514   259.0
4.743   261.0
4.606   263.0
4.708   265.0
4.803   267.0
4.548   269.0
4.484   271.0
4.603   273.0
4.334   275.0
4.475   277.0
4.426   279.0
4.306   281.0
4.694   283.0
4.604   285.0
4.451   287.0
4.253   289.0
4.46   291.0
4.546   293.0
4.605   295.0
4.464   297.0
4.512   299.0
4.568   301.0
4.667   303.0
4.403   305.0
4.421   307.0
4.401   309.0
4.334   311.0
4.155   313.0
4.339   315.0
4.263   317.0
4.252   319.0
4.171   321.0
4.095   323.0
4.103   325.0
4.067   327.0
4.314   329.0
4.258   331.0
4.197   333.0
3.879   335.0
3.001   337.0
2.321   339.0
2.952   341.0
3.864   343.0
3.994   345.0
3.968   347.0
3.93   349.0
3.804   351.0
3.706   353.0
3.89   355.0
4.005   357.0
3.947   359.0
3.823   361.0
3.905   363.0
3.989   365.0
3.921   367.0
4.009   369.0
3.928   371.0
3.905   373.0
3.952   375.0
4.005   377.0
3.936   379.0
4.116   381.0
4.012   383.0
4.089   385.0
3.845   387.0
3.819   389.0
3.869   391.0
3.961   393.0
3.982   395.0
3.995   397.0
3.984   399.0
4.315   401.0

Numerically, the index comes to 2.7 ch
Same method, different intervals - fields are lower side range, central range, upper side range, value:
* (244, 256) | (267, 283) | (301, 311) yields 0.2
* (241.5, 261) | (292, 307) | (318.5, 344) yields -1.5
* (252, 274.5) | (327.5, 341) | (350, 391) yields 1.8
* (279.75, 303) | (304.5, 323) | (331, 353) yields -0.8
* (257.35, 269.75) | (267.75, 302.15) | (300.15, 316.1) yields 0.3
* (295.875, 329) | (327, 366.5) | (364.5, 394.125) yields 3.3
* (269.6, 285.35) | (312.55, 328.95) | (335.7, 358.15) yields -1.1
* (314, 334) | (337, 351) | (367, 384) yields 2.1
